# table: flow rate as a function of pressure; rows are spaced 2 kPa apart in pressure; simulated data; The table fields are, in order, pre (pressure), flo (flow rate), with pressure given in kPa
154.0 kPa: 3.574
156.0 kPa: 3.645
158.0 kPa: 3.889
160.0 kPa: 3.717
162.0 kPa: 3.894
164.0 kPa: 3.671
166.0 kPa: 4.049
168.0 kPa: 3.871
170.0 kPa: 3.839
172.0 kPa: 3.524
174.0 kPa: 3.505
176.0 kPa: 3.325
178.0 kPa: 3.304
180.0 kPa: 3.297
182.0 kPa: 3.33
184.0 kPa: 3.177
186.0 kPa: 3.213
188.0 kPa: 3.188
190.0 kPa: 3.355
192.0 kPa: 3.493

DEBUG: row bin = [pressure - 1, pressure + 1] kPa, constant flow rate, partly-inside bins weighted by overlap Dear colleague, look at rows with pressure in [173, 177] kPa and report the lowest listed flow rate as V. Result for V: 3.325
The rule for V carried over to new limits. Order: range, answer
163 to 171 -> 3.671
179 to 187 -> 3.177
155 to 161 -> 3.645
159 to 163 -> 3.717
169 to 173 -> 3.524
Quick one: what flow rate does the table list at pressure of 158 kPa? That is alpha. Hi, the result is 3.889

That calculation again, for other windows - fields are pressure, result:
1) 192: 3.493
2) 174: 3.505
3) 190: 3.355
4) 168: 3.871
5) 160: 3.717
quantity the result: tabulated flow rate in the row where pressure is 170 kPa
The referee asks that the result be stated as 3.839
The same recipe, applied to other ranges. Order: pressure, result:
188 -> 3.188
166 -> 4.049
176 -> 3.325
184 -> 3.177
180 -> 3.297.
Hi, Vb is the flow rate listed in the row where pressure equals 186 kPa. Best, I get 3.213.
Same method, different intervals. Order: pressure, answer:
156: 3.645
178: 3.304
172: 3.524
